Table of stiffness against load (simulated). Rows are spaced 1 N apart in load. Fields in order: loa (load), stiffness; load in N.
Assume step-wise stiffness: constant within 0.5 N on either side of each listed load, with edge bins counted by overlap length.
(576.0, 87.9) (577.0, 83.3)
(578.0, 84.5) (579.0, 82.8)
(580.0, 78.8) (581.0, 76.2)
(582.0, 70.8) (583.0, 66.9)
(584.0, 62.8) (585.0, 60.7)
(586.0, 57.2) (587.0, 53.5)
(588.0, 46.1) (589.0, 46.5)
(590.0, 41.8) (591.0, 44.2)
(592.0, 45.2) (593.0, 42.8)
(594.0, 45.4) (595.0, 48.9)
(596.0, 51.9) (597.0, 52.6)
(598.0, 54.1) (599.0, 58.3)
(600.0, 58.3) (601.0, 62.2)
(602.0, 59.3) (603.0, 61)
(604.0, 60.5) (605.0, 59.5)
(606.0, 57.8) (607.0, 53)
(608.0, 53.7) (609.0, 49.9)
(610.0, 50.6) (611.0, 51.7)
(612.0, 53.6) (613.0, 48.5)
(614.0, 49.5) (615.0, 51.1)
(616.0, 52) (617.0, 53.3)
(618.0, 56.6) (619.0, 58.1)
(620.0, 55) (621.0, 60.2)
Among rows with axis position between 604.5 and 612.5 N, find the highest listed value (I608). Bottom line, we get 59.5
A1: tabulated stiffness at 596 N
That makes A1 51.9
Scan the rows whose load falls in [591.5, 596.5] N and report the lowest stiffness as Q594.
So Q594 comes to 42.8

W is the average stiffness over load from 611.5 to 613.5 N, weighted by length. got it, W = 51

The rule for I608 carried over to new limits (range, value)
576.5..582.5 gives 84.5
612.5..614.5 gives 49.5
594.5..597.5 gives 52.6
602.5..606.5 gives 61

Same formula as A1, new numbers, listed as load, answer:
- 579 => 82.8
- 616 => 52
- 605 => 59.5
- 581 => 76.2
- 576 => 87.9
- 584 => 62.8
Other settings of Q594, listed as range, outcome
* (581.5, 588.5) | 46.1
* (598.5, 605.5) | 58.3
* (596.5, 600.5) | 52.6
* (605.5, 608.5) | 53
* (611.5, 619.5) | 48.5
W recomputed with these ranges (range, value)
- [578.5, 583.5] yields 75.1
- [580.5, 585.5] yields 67.5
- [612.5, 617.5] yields 50.9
